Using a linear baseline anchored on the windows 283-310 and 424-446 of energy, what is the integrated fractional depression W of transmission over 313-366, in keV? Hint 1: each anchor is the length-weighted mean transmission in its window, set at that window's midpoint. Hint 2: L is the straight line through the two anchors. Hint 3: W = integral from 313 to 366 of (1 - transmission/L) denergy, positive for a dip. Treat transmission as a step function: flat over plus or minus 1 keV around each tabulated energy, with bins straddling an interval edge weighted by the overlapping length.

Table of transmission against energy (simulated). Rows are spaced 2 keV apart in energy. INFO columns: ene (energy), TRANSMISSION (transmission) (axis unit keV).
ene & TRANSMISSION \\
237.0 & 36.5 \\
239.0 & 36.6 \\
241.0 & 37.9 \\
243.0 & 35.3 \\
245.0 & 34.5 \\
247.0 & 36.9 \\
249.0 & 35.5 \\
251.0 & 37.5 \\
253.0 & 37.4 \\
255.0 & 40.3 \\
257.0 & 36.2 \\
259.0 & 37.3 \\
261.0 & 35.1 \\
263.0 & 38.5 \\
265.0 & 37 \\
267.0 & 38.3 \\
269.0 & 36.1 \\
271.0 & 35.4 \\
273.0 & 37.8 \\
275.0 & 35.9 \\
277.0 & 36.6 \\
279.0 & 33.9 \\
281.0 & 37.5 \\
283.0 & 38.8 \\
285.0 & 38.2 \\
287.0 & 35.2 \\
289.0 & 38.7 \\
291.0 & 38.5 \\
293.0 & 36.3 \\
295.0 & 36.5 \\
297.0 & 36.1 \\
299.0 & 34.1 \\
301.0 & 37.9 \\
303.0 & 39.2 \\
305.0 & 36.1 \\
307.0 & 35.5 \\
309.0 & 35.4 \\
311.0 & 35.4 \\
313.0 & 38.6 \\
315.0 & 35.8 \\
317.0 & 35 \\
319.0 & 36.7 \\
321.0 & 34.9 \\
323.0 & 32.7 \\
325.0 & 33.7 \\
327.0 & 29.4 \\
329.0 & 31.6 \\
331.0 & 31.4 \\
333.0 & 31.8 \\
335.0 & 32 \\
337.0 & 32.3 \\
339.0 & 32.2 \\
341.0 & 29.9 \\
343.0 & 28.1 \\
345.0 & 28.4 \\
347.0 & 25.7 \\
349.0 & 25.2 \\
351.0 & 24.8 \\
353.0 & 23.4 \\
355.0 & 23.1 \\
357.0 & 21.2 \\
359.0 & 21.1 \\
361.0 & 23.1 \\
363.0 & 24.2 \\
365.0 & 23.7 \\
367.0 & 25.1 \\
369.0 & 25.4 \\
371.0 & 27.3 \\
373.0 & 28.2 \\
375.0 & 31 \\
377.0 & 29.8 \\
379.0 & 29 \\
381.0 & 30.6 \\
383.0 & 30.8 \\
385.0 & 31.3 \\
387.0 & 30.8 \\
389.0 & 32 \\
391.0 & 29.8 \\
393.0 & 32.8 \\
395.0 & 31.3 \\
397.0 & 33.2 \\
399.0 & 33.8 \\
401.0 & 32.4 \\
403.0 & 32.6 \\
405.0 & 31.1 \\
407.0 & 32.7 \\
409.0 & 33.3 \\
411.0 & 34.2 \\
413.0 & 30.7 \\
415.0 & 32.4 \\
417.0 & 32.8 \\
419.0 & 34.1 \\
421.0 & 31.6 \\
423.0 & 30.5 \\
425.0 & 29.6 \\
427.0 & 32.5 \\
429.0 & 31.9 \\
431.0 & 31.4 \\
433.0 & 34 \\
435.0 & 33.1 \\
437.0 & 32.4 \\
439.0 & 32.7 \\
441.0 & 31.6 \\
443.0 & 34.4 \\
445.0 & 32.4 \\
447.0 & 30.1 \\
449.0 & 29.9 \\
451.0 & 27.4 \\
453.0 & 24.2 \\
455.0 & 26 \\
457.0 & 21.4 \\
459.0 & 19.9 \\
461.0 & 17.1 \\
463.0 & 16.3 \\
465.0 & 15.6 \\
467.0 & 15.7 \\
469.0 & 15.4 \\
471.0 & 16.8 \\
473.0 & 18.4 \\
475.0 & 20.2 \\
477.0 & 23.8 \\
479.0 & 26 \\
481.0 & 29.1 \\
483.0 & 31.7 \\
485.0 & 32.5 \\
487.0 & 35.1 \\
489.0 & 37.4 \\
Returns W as 9.6 keV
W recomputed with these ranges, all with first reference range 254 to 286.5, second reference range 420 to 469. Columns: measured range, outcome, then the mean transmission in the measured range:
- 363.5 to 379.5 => 2.1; 27.3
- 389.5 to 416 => -2.4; 32.3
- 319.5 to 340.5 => 0.9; 32.3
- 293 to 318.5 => -0.9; 36.3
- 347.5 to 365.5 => 4.9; 23.4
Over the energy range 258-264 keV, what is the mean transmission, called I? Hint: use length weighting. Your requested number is 37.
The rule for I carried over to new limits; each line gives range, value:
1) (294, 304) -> 36.8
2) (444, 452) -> 29.9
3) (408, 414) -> 32.7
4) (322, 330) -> 31.9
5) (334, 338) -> 32.1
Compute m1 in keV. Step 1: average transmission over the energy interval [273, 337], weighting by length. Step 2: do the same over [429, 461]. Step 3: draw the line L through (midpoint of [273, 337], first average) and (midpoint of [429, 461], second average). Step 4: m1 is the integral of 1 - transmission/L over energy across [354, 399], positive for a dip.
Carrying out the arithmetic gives 5.66 keV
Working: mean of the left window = 35.5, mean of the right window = 29.1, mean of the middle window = 28.1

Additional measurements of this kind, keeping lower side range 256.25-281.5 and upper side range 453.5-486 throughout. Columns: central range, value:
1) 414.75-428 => -3.5 keV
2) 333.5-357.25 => 2.7 keV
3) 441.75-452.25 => -3.3 keV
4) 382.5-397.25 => -2.1 keV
